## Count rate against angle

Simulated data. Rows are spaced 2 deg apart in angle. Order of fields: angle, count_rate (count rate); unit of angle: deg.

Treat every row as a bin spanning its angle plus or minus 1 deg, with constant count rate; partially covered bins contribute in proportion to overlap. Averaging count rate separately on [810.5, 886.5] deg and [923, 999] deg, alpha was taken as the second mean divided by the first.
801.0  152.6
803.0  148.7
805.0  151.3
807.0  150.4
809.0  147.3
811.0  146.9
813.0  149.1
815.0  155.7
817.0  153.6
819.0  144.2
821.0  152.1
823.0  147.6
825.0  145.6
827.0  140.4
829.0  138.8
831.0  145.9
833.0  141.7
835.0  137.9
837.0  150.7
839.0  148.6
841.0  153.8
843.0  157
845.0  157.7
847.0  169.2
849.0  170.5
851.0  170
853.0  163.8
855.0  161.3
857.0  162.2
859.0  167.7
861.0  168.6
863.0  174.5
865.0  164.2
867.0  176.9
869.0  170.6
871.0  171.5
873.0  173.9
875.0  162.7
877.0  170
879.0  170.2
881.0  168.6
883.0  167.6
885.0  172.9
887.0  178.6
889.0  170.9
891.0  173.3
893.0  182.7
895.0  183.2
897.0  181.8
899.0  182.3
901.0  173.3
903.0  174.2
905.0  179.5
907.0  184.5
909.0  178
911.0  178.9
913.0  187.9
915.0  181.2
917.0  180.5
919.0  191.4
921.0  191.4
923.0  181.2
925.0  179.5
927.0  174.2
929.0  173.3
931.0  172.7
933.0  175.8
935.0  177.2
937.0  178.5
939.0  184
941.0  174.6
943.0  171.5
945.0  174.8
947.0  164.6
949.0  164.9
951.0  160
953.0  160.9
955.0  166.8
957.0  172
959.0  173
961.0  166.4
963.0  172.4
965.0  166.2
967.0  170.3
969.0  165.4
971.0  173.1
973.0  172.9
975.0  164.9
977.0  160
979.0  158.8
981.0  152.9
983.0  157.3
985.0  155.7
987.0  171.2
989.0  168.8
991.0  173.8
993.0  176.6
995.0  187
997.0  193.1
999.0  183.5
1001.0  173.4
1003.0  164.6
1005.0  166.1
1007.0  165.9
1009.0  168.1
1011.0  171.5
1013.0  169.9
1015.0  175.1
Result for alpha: 1.1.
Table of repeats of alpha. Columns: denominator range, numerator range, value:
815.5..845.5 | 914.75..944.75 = 1.21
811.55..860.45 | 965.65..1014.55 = 1.10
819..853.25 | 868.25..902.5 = 1.14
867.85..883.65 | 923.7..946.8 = 1.04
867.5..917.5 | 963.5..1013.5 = 0.96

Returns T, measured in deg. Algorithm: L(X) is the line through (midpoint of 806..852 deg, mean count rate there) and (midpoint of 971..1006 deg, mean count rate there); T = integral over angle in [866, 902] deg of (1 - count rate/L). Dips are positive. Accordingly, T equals -3.8 deg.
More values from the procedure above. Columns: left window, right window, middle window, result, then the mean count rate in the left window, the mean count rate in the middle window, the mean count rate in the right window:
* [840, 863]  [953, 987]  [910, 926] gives -1.8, 164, 184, 166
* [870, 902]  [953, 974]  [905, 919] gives -0.8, 174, 182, 169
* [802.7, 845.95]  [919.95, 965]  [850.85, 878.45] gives -2.0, 148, 168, 173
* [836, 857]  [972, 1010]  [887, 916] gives -2.8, 160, 179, 169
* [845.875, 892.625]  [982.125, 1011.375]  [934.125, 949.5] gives -0.3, 170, 174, 172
